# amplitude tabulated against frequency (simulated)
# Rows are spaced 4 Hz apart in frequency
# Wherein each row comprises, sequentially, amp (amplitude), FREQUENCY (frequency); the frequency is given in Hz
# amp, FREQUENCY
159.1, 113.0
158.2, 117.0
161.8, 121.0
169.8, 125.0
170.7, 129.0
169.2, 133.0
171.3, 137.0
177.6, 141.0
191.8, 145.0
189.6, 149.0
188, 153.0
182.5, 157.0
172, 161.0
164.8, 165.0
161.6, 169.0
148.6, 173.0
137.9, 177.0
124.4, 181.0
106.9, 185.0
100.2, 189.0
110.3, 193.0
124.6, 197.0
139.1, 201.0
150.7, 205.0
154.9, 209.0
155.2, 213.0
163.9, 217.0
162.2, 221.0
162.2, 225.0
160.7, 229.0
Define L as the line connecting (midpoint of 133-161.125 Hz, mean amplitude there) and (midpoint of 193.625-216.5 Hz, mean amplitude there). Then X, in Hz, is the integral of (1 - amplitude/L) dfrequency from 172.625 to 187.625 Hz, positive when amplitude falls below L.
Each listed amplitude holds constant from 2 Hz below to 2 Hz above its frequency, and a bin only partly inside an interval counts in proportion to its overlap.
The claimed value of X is 3.2 Hz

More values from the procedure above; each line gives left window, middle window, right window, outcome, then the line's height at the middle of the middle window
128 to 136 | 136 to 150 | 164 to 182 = -1.6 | 164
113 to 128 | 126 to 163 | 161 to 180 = -4.8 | 159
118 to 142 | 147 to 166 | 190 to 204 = -3.6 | 152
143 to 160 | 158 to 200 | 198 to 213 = 7.9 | 167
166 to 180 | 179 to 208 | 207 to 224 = 5.8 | 154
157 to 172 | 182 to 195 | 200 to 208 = 4.0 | 155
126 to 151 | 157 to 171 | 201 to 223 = 0.2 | 170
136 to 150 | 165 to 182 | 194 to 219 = 1.9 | 165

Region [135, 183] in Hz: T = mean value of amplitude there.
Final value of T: 168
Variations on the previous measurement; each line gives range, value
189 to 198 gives 113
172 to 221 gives 136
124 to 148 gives 176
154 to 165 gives 176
